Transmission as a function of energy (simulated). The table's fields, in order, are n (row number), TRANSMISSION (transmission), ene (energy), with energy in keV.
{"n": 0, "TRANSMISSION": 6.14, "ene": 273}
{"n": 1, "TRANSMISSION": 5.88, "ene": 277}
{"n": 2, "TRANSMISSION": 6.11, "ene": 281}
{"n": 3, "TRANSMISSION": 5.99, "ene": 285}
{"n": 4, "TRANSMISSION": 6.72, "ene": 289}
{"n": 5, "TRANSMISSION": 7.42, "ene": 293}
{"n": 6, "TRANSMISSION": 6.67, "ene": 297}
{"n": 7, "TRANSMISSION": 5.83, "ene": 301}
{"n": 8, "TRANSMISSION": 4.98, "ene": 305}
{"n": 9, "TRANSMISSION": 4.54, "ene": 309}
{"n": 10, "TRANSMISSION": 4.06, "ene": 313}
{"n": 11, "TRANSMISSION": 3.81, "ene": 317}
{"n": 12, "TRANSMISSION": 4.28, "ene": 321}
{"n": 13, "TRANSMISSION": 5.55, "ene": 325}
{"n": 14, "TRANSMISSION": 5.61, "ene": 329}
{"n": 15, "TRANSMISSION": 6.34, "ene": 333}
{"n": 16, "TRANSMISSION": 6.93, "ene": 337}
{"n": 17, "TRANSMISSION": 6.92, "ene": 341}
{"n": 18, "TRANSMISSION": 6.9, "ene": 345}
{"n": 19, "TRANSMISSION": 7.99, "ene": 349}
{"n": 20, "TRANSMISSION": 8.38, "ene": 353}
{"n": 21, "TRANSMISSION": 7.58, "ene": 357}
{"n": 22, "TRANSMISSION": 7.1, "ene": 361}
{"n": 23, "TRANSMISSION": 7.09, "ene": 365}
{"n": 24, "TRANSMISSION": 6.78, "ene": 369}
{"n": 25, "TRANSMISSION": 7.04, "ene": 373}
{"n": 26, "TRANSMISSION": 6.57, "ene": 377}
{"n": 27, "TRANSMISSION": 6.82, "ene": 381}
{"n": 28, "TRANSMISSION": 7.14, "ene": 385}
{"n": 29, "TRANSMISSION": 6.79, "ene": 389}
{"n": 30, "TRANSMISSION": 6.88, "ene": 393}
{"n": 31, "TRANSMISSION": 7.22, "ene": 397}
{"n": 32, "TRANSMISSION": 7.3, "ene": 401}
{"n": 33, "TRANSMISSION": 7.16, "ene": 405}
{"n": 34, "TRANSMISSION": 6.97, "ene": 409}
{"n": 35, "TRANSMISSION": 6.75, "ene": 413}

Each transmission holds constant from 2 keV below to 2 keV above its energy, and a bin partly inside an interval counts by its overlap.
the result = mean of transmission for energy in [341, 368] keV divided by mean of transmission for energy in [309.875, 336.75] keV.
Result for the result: 1.47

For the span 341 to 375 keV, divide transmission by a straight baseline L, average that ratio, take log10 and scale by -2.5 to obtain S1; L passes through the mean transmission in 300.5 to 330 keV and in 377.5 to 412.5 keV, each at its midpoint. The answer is -0.229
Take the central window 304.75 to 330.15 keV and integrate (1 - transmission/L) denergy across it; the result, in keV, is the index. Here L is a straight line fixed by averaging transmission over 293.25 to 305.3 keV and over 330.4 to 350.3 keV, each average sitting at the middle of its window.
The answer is 7.3 keV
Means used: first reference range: 6.18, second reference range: 6.94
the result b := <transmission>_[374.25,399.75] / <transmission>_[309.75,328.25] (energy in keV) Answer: 1.5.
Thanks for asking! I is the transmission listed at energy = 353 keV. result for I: 8.38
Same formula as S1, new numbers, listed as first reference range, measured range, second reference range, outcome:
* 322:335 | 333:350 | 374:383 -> -0.18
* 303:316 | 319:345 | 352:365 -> -0.02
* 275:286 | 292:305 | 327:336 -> -0.05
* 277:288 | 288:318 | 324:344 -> 0.12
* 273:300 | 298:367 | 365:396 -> 0.09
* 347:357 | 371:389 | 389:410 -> 0.09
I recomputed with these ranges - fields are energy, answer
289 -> 6.72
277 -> 5.88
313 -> 4.06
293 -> 7.42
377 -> 6.57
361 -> 7.1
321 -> 4.28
